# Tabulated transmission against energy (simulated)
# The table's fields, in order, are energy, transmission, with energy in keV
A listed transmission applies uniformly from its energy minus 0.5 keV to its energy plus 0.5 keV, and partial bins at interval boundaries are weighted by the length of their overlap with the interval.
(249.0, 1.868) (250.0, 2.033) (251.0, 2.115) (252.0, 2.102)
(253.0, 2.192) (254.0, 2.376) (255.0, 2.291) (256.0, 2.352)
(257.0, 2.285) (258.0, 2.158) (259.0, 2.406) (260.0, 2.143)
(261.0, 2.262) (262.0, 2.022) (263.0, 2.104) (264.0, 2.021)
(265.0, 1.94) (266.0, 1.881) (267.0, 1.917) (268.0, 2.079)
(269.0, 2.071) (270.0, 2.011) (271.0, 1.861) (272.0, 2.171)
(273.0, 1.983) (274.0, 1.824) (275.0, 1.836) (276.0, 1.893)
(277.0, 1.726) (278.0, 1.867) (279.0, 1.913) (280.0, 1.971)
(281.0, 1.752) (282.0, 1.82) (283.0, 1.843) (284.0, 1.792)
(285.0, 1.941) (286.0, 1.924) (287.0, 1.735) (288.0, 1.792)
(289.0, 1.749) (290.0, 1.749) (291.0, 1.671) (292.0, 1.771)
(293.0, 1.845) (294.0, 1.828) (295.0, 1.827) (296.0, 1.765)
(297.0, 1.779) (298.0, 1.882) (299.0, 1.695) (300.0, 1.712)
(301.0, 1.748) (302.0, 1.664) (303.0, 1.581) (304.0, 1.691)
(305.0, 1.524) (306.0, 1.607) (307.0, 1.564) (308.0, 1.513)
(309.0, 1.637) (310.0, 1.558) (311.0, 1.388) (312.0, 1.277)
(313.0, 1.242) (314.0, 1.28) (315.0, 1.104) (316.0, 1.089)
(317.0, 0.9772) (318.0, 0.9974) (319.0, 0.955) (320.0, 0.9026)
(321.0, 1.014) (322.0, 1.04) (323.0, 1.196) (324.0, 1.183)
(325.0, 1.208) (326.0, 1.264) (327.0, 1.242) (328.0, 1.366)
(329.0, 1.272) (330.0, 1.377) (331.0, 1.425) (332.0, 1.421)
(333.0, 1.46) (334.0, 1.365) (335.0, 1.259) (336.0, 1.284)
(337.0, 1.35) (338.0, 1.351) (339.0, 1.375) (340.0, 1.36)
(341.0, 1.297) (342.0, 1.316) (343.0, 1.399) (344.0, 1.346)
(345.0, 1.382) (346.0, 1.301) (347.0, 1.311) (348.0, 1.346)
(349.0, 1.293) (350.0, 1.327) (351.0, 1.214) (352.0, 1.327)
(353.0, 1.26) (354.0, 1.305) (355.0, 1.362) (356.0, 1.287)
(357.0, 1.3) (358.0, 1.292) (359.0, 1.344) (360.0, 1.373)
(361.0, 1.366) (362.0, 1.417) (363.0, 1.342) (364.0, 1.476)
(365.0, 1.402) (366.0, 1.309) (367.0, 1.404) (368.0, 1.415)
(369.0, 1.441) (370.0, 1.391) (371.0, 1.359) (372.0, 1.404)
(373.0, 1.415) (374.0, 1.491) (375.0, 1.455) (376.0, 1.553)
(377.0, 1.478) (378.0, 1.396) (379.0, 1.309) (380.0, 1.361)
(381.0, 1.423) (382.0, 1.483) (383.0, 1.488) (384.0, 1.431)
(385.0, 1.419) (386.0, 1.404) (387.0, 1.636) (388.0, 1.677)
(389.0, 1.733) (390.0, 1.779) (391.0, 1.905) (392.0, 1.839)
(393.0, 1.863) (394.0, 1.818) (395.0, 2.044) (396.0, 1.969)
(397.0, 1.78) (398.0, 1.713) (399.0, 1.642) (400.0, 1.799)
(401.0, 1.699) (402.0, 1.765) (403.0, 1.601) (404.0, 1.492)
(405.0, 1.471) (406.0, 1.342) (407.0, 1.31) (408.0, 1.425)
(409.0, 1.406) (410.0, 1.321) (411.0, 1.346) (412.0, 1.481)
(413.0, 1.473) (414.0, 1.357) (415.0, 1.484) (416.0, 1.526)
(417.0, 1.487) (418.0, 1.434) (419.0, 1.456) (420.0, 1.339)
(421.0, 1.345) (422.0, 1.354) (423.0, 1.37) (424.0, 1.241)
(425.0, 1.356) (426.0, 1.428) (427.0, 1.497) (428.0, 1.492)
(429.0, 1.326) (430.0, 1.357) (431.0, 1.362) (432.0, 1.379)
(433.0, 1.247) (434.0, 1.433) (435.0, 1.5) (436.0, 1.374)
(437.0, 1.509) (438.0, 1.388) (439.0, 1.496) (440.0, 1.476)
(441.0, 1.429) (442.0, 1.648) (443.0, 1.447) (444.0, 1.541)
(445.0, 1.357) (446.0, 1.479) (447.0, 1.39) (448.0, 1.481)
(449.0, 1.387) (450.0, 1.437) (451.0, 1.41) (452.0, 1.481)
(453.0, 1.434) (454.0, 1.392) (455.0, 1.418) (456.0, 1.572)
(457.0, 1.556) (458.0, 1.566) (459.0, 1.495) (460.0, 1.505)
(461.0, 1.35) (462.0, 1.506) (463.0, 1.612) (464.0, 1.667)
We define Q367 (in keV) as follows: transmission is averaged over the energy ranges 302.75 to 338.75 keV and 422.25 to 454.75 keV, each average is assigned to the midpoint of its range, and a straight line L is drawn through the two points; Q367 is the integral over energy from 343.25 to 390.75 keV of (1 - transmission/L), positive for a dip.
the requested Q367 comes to -2.0 keV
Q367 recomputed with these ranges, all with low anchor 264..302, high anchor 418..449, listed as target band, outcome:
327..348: 4.29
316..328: 4.40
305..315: 1.90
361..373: 1.59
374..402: -1.58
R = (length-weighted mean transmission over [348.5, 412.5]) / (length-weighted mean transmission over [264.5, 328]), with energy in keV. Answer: 0.92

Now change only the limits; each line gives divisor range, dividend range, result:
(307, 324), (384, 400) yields 1.44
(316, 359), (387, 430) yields 1.22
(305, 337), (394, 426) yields 1.18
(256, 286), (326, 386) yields 0.69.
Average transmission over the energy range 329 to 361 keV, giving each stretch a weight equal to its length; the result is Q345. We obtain 1.34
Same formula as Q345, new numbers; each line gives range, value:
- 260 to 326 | 1.66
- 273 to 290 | 1.84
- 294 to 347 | 1.38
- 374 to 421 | 1.55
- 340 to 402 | 1.48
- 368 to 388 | 1.44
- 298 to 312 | 1.6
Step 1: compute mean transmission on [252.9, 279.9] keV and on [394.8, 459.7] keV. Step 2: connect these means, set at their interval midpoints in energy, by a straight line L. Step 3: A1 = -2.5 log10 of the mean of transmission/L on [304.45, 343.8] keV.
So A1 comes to 0.386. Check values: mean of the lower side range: 2.06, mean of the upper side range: 1.47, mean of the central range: 1.29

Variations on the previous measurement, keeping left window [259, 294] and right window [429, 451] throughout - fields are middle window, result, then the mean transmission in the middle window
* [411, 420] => 0.040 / 1.45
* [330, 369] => 0.250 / 1.35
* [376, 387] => 0.121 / 1.44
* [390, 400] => -0.174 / 1.84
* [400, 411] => 0.031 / 1.49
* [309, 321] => 0.465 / 1.17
